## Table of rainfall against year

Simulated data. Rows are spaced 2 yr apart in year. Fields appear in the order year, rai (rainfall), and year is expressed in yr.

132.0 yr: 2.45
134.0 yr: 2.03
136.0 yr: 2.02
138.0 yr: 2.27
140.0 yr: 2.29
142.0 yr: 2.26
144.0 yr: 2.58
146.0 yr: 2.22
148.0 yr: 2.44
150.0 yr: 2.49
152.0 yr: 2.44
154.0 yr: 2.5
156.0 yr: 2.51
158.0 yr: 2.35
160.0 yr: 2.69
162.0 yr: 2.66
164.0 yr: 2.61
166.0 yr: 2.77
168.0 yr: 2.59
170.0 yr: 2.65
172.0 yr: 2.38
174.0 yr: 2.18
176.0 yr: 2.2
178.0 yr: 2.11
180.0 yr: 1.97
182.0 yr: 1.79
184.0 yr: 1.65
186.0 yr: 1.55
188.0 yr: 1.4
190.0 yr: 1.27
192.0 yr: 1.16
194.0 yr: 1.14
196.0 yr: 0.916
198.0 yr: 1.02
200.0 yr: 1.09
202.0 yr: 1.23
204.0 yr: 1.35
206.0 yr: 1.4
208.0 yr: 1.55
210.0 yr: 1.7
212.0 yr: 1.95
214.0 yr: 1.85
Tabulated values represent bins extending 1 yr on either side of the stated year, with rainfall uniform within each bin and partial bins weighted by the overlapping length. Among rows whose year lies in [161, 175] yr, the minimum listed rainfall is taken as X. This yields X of 2.18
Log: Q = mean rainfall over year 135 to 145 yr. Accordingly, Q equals 2.28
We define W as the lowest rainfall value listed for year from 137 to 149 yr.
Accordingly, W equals 2.22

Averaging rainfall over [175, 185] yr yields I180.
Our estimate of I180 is 1.94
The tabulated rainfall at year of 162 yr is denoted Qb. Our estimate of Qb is 2.66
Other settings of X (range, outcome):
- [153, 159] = 2.35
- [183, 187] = 1.55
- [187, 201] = 0.916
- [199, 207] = 1.09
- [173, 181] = 1.97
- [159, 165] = 2.61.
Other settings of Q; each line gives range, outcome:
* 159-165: 2.65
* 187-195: 1.24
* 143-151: 2.43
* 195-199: 0.968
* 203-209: 1.43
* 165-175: 2.51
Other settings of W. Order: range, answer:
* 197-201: 1.02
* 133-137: 2.02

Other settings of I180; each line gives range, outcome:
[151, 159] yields 2.45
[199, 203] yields 1.16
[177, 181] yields 2.04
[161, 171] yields 2.66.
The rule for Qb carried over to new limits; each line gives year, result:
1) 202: 1.23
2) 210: 1.7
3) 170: 2.65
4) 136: 2.02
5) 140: 2.29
